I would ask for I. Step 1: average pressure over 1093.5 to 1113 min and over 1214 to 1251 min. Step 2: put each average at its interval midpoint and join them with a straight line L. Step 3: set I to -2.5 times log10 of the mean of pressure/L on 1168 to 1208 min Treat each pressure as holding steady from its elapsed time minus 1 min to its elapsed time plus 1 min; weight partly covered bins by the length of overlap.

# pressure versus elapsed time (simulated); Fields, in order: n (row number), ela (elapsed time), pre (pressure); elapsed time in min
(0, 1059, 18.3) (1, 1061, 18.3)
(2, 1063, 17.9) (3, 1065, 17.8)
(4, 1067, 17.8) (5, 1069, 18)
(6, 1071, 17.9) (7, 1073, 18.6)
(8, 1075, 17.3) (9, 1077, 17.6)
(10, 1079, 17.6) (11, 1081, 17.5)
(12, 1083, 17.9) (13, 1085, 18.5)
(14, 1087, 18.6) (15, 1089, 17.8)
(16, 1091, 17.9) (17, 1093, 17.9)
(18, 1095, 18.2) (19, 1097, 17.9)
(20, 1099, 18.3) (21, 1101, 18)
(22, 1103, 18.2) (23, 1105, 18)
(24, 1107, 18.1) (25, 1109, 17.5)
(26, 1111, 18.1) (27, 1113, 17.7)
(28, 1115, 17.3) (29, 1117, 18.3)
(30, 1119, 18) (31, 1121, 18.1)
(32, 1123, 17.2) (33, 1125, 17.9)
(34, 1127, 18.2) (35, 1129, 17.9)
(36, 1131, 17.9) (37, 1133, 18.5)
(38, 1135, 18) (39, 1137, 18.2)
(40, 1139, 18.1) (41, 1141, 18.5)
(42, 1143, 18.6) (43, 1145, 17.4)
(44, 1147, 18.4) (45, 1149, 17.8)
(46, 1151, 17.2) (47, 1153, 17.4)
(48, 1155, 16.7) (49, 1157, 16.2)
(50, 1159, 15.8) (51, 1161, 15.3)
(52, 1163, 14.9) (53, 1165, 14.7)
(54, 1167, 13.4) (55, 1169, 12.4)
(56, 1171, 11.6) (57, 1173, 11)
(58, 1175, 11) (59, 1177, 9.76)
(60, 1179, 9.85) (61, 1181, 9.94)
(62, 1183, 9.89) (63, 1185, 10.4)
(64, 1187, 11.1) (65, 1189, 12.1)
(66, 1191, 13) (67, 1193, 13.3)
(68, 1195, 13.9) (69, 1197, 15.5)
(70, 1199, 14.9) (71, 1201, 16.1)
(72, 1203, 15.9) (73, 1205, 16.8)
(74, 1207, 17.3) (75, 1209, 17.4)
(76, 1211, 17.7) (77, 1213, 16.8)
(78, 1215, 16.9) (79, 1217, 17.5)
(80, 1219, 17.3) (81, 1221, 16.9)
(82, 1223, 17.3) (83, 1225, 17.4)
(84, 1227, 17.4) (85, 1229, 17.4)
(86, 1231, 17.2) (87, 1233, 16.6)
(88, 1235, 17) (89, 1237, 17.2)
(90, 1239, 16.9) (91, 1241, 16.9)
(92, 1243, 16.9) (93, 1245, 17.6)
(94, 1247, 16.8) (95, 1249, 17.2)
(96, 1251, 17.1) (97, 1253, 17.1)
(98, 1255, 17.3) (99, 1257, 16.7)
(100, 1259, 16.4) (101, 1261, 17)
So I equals 0.336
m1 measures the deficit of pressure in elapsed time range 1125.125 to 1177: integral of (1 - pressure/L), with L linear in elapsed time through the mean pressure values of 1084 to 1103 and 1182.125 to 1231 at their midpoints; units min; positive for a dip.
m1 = 2.2 min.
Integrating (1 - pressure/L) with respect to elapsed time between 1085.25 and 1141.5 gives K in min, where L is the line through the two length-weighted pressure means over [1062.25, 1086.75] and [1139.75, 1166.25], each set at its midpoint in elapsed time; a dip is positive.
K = -2.1 min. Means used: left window 17.9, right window 16.8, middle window 18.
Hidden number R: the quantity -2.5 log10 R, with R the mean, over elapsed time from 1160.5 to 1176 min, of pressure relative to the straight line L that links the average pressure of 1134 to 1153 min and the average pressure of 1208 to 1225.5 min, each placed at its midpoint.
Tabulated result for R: 0.34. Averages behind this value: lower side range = 18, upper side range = 17.2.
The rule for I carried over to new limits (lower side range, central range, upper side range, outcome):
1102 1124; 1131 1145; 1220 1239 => -0.03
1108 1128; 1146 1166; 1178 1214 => -0.03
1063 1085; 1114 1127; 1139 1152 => 0.01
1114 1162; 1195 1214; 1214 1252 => 0.06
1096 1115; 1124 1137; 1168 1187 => -0.17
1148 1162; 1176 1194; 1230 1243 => 0.45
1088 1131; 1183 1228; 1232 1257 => 0.12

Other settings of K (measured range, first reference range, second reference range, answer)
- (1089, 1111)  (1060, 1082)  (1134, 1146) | 0.0 min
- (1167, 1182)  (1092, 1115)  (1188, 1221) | 5.0 min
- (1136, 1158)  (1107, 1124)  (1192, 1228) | -0.4 min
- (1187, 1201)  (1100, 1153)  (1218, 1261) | 2.9 min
